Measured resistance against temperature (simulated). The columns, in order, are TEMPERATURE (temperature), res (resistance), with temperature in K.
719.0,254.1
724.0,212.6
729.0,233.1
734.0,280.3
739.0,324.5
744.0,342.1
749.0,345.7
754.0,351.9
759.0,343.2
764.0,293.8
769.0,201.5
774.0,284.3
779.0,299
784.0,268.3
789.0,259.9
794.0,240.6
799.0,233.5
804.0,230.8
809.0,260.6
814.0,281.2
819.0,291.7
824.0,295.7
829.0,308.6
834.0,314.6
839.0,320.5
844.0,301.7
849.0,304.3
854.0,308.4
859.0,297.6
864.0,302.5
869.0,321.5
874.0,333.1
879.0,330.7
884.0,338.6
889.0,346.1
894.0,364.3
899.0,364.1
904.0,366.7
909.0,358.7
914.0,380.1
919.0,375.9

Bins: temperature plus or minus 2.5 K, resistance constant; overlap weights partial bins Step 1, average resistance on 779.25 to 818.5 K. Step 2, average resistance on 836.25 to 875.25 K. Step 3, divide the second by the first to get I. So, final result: 1.20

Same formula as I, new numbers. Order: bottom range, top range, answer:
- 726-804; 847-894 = 1.13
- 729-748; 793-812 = 0.79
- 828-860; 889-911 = 1.17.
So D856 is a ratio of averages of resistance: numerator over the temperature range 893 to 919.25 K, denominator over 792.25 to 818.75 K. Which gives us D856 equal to 1.45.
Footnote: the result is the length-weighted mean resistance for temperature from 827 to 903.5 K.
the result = 325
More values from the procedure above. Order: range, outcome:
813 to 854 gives 303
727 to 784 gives 299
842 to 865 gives 303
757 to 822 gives 268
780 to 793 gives 265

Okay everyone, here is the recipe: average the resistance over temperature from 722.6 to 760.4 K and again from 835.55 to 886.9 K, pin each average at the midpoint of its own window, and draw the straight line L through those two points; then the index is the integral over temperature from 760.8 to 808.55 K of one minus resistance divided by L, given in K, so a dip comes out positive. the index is 7.9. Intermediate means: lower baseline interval 306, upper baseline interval 316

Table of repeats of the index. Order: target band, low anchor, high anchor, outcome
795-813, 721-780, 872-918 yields 4.0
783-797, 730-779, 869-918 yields 2.8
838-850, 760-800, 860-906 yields 0.1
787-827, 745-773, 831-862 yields 5.9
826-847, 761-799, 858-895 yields -0.6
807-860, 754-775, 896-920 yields 4.6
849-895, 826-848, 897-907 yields 2.1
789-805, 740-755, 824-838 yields 4.2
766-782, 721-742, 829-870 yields 1.0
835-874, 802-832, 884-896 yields 0.8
